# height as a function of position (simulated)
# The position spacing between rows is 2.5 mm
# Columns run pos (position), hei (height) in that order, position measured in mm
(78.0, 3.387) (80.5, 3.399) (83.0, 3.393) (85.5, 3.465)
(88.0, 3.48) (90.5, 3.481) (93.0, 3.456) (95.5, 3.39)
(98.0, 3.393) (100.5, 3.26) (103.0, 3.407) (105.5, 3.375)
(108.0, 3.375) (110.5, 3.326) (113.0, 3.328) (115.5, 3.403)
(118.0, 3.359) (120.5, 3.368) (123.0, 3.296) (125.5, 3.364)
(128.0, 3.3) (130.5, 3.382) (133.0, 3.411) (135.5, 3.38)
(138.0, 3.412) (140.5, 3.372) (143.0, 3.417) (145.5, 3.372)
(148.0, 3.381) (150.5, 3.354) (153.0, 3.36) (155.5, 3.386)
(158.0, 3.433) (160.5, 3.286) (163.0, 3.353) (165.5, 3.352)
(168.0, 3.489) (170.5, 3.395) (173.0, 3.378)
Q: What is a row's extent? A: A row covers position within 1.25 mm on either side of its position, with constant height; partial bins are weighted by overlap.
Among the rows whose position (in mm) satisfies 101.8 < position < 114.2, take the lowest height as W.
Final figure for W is 3.326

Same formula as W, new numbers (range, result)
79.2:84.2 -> 3.393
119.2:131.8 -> 3.296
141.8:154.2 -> 3.354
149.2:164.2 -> 3.286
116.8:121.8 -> 3.359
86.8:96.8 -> 3.39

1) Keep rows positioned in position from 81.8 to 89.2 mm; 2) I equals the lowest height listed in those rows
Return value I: 3.393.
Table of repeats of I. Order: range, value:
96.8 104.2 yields 3.26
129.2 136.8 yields 3.38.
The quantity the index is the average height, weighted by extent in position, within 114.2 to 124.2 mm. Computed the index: 3.36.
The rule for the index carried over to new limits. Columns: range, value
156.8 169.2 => 3.38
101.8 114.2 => 3.36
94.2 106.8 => 3.37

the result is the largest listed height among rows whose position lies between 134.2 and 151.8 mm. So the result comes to 3.417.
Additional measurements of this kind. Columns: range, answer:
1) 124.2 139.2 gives 3.412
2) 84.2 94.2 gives 3.481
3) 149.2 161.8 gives 3.433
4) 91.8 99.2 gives 3.456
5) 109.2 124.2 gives 3.403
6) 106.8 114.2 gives 3.375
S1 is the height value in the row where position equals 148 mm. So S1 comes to 3.381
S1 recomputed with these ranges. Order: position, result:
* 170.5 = 3.395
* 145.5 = 3.372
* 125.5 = 3.364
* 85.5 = 3.465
